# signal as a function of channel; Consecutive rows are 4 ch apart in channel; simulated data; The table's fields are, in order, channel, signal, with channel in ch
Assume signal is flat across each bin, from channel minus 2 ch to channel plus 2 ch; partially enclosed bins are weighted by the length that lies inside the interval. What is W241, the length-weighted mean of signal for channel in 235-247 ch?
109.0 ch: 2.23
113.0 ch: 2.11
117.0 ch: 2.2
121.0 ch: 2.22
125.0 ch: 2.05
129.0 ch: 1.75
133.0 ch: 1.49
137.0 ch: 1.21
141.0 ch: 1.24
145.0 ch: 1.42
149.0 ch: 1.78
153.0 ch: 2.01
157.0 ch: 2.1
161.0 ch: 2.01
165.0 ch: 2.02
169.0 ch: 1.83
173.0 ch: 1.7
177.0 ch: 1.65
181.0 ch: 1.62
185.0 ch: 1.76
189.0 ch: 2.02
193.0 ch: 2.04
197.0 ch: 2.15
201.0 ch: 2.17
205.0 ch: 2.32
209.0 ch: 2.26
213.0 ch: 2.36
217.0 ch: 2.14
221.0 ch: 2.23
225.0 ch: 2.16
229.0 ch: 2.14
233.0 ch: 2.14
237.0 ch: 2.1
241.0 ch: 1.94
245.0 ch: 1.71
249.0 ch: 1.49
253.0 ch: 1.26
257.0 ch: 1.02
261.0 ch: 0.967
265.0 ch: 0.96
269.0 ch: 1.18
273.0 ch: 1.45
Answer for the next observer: 1.92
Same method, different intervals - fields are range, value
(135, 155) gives 1.53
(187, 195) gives 2.03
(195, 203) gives 2.16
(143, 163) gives 1.86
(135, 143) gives 1.23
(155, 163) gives 2.05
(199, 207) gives 2.25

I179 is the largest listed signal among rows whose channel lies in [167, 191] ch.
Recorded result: 2.02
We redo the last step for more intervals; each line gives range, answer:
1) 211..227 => 2.36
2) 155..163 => 2.1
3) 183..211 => 2.32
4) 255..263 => 1.02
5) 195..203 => 2.17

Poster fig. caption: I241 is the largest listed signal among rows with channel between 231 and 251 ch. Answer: 2.14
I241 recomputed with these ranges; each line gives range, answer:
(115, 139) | 2.22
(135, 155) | 2.01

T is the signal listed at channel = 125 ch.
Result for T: 2.05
